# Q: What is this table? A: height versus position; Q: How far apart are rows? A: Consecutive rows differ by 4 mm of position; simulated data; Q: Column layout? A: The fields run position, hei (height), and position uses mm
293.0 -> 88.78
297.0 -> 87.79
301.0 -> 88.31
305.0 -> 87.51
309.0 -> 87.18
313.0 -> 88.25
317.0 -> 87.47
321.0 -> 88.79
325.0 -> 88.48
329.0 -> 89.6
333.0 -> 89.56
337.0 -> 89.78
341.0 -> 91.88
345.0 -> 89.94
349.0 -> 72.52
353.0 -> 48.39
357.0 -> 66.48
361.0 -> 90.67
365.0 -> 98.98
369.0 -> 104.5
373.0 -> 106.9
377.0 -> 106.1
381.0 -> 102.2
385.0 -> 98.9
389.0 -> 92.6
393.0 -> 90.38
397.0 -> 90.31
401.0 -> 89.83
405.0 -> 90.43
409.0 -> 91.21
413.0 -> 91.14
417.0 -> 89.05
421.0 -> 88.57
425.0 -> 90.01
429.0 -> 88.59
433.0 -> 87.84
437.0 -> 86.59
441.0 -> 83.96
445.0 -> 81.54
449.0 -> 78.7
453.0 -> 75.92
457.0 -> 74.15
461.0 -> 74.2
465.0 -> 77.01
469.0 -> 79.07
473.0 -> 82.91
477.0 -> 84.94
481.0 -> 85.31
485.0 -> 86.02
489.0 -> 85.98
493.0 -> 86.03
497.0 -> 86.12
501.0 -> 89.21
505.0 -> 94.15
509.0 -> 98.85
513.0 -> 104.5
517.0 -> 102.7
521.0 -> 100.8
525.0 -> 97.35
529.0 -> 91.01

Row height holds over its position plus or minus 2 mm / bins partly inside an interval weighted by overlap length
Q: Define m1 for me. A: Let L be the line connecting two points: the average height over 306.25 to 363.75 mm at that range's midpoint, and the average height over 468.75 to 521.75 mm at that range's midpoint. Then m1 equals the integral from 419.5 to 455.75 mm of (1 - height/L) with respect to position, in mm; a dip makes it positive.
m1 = 1.5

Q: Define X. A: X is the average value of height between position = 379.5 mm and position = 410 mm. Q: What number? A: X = 93.2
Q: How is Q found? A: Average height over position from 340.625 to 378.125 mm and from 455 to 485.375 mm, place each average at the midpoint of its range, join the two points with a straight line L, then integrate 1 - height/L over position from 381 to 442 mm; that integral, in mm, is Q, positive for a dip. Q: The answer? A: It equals -4.84 mm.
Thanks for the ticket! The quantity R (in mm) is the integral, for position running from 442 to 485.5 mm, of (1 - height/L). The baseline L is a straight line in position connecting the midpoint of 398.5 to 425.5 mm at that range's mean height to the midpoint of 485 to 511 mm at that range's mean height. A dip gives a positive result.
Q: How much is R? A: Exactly 4.84 mm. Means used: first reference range 90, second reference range 89.7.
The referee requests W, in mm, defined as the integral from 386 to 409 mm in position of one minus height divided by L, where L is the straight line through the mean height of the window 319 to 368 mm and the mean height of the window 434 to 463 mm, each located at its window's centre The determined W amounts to -2.6 mm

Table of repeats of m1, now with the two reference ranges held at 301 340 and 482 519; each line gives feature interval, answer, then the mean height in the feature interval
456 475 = 2.91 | 77.6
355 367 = 0.55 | 85.4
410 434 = 0.37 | 89.3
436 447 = 0.89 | 83.8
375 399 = -1.80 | 96.7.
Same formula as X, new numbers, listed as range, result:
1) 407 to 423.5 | 90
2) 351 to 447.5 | 89.7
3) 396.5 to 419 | 90.3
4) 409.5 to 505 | 84.4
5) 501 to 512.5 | 96.3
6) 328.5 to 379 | 88.1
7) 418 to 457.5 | 84.1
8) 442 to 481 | 79.2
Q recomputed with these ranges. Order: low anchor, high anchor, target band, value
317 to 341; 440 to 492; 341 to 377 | 0.4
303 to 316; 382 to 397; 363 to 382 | -2.3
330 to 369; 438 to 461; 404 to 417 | -1.6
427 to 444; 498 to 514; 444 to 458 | 1.7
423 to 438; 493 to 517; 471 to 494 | 1.9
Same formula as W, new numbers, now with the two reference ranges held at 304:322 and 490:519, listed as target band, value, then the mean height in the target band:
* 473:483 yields 0.9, 84.7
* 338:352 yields 1.0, 82.5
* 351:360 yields 2.8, 61.1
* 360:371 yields -1.1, 98.7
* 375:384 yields -1.4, 104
